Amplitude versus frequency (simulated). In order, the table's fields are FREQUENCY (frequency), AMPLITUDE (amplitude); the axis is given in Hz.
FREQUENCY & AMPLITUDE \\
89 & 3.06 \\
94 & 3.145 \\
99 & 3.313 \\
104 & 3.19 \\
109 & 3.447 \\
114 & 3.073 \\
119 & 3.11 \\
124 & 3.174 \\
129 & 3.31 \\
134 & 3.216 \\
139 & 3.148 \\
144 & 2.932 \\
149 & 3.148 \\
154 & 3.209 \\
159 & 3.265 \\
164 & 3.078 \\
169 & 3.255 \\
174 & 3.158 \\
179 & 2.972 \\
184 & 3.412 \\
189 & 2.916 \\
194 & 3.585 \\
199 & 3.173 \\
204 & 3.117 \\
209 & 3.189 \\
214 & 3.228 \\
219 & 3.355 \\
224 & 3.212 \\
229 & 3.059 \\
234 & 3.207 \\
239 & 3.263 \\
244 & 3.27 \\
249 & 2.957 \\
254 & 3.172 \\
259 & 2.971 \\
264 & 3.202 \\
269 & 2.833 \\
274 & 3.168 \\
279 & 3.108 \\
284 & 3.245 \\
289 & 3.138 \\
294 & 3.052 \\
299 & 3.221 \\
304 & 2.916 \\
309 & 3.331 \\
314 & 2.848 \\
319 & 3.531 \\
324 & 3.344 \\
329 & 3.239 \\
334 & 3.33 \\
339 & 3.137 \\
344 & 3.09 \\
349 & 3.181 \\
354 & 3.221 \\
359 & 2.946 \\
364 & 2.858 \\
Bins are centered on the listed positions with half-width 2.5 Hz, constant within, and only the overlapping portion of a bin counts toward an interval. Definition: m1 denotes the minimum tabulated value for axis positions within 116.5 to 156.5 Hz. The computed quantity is 2.932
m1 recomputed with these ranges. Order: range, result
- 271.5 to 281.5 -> 3.108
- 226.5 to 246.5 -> 3.059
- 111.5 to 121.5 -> 3.073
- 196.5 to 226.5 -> 3.117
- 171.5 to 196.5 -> 2.916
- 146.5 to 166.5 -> 3.078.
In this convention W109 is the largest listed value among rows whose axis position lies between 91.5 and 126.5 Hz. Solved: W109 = 3.447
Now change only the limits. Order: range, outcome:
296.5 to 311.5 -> 3.331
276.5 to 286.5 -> 3.245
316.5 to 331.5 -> 3.531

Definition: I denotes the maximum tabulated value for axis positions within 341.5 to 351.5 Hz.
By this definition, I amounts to 3.181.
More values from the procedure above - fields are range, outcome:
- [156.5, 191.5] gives 3.412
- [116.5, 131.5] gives 3.31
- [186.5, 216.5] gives 3.585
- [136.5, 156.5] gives 3.209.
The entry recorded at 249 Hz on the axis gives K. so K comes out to 2.957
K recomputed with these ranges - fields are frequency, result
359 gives 2.946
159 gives 3.265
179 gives 2.972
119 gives 3.11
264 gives 3.202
